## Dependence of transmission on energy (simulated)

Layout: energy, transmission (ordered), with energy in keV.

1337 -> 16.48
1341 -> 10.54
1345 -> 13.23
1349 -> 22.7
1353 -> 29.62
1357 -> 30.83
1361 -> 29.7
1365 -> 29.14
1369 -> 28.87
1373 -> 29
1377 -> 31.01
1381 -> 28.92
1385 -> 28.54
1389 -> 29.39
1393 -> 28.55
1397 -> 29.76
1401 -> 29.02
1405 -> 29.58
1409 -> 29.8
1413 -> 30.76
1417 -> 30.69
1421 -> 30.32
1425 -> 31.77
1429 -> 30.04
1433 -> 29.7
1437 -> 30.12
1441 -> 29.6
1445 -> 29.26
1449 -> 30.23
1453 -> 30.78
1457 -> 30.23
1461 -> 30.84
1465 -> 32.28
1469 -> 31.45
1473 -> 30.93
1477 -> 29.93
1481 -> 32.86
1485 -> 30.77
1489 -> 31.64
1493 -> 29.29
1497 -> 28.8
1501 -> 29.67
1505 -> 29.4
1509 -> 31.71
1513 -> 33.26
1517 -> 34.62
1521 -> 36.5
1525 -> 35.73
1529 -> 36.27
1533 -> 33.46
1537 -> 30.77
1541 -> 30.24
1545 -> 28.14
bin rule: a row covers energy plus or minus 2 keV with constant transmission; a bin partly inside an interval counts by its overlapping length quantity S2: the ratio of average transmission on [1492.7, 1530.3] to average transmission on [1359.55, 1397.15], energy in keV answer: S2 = 1.11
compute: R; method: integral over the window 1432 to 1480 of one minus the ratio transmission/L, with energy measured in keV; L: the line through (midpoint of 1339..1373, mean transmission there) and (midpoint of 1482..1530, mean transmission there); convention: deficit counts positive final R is -1.3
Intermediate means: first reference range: 24.6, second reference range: 32.2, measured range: 30.5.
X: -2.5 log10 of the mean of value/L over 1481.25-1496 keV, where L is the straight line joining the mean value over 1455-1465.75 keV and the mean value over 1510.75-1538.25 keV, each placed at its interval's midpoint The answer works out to 0.06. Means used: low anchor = 31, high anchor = 34.4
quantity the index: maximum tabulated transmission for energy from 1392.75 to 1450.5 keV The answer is 31.77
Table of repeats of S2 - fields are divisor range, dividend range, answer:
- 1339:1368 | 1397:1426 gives 1.27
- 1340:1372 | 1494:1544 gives 1.30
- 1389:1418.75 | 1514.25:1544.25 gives 1.13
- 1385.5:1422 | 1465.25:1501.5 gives 1.03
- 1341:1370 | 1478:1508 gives 1.21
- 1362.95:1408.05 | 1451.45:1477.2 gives 1.06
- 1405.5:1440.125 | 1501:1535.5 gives 1.11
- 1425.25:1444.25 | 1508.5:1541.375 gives 1.13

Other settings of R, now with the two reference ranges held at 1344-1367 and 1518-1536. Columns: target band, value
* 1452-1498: 2.32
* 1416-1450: 0.21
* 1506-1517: 0.58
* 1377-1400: -0.90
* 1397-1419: -0.64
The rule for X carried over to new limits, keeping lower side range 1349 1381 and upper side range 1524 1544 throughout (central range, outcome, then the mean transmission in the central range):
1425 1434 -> 0.01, 30.3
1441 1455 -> 0.04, 30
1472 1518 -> 0.04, 31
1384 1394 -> 0.03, 28.9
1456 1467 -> 0.00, 31.2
